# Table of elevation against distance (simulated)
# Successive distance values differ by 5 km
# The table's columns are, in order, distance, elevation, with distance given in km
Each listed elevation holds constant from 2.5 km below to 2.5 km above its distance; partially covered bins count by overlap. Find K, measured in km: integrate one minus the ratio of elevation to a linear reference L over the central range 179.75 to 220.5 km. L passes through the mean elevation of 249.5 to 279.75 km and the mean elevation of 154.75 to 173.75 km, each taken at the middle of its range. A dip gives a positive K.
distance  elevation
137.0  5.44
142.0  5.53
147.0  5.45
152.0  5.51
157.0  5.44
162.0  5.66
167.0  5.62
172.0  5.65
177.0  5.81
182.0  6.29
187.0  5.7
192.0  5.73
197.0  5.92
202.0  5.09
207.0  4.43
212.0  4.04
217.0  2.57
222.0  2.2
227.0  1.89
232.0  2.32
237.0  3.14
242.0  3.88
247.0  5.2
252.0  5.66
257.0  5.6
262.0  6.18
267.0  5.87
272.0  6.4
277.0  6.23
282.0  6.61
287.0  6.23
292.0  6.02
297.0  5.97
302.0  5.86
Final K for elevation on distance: 5.9 km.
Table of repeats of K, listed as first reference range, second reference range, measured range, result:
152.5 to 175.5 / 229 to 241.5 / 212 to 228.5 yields 4.6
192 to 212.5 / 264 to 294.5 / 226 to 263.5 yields 9.6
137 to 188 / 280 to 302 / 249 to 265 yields 0.6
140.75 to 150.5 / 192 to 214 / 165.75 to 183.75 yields -2.1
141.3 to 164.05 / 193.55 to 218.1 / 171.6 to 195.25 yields -4.2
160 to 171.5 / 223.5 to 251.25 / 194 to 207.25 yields -2.1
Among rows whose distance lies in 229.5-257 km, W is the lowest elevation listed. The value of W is 2.32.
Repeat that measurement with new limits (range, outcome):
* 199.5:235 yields 1.89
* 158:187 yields 5.62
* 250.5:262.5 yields 5.6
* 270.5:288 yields 6.23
